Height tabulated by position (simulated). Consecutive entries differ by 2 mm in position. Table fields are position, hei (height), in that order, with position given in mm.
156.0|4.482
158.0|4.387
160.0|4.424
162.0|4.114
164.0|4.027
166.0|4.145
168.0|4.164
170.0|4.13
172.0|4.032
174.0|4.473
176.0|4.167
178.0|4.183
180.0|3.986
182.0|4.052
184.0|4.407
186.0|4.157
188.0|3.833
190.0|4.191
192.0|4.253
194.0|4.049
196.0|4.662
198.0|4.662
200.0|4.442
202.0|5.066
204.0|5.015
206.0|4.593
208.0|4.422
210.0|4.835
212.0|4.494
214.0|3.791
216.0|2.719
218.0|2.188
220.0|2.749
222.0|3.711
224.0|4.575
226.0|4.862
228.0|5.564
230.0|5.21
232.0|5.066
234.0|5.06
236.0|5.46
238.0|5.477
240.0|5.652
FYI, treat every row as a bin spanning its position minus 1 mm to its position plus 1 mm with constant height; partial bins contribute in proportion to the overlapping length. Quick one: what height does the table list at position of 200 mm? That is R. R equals 4.442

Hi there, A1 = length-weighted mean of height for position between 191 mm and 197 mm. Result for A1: 4.32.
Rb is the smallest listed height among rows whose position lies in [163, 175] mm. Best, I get 4.027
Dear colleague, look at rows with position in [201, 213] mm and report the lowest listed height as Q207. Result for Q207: 4.422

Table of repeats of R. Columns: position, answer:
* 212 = 4.494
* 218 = 2.188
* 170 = 4.13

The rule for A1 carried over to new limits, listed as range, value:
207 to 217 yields 4.05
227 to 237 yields 5.27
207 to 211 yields 4.63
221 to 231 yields 4.78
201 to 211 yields 4.79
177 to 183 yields 4.07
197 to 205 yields 4.8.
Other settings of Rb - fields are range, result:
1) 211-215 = 3.791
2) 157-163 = 4.114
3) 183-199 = 3.833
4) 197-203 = 4.442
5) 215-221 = 2.188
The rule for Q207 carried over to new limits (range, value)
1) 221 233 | 3.711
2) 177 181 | 3.986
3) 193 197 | 4.049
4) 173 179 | 4.167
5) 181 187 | 4.052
